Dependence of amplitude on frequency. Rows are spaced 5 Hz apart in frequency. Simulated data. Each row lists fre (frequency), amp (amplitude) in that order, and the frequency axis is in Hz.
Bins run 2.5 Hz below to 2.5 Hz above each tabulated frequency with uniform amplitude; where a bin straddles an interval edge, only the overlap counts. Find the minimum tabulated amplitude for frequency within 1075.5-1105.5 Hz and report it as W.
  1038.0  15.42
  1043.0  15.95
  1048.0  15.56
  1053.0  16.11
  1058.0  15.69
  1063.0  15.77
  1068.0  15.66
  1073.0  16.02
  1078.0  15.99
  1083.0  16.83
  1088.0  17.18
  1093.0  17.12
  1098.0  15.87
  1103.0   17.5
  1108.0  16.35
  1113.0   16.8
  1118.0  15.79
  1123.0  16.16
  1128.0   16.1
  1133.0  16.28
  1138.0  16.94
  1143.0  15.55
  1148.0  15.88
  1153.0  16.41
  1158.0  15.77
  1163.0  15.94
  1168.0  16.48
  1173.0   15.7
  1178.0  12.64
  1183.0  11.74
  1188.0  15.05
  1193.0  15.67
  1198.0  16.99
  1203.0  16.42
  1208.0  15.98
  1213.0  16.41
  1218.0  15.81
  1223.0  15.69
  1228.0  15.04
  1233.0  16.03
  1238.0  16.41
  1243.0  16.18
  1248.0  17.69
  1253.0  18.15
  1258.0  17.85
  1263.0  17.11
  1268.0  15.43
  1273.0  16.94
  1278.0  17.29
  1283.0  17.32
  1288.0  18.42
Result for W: 15.87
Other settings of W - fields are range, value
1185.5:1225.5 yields 15.05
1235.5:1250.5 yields 16.18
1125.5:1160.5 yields 15.55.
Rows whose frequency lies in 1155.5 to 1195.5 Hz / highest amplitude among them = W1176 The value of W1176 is 16.48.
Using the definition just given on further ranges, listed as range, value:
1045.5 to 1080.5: 16.11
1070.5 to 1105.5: 17.5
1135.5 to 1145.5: 16.94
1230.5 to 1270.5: 18.15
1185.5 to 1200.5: 16.99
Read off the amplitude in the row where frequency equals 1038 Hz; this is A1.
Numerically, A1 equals 15.42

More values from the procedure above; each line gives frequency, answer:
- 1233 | 16.03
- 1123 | 16.16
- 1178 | 12.64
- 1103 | 17.5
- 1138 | 16.94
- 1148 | 15.88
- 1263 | 17.11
